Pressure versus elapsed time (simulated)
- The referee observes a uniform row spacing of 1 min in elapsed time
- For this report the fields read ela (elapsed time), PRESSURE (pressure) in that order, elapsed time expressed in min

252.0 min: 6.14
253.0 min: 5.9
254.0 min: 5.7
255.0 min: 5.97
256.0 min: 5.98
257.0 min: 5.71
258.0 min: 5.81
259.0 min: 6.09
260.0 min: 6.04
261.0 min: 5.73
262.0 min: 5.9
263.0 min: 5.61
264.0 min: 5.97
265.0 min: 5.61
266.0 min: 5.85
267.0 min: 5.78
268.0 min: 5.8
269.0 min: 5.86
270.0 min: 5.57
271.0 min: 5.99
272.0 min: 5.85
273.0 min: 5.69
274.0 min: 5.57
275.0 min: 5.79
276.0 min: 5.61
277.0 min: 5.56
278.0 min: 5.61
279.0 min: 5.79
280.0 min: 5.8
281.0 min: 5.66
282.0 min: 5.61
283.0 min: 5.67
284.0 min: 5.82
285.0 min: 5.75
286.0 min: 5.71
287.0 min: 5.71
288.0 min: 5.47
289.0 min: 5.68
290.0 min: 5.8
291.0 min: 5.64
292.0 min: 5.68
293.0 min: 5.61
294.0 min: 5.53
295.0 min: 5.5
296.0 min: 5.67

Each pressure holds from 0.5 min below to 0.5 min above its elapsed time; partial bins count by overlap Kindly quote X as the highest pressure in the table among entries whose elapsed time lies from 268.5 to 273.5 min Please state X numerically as 5.99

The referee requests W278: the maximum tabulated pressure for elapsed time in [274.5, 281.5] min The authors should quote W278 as 5.8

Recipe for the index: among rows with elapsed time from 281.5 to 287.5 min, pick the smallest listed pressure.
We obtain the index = 5.61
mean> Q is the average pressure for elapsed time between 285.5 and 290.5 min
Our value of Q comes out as 5.67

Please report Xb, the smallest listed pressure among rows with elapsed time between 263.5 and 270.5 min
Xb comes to 5.57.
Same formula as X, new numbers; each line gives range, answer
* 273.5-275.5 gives 5.79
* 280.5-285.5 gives 5.82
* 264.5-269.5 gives 5.86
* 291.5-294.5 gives 5.68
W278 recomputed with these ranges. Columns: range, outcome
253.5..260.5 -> 6.09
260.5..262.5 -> 5.9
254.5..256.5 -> 5.98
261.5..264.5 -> 5.97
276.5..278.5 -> 5.61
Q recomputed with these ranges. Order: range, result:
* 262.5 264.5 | 5.79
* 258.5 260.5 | 6.06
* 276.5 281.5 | 5.68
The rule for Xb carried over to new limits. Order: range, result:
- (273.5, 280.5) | 5.56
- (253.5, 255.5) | 5.7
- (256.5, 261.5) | 5.71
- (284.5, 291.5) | 5.47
